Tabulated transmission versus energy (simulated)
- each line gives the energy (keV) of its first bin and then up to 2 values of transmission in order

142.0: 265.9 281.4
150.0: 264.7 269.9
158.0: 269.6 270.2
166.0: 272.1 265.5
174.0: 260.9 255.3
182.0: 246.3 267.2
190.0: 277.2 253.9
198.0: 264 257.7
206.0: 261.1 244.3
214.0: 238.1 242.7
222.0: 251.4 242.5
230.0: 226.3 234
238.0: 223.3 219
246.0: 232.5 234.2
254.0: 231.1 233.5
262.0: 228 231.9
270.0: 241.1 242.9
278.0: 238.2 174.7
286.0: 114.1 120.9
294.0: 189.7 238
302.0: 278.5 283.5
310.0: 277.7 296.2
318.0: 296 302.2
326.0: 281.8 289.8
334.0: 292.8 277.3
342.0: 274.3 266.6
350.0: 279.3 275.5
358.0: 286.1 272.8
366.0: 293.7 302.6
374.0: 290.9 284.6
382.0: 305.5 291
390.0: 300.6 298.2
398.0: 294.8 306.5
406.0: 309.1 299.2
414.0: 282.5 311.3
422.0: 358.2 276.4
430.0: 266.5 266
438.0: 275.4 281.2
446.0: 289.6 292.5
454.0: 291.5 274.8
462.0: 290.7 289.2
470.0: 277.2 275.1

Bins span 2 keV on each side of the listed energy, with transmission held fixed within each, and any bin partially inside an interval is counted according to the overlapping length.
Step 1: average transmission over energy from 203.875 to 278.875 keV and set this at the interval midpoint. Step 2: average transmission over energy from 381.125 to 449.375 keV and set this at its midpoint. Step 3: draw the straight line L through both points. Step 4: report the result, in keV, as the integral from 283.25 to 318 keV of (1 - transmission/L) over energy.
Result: 3.98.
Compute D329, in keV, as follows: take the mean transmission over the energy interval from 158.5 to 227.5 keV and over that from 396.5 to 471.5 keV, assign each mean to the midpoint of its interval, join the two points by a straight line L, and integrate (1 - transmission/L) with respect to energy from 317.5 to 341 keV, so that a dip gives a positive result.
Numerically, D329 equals -1.1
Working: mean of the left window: 257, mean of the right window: 291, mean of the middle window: 289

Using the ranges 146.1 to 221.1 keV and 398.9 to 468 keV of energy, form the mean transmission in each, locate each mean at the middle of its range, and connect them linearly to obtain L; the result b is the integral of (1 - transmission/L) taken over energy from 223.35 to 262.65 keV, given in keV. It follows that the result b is 5.43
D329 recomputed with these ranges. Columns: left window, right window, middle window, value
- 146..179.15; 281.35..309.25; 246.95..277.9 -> -2.1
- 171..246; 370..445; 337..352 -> 0.3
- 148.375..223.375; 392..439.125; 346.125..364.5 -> 0.6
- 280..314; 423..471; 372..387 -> -2.4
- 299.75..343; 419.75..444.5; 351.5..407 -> -1.2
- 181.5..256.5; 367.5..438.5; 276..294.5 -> 6.8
